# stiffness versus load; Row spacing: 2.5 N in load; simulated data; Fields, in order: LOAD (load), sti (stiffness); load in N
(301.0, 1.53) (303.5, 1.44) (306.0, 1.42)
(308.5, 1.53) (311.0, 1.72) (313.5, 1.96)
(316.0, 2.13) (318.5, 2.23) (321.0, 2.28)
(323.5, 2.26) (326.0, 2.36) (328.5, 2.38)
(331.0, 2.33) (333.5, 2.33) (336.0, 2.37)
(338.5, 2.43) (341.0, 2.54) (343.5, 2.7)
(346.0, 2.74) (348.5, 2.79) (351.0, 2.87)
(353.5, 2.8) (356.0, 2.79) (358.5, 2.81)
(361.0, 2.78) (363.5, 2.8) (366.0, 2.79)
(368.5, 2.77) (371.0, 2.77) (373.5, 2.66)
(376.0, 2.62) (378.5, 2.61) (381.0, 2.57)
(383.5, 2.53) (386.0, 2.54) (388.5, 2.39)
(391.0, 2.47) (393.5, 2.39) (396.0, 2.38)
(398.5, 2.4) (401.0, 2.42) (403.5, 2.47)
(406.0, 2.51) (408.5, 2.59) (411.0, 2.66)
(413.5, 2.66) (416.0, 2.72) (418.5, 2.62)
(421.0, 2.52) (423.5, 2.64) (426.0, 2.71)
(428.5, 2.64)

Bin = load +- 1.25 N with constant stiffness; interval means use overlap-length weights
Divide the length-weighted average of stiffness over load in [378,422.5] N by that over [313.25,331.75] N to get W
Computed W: 1.1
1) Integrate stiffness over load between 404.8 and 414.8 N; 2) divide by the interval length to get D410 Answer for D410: 2.61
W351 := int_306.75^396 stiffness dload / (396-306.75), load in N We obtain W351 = 2.48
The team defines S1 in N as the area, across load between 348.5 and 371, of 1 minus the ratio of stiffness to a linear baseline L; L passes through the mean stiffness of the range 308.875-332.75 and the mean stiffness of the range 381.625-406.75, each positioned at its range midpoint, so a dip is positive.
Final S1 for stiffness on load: -4.7 N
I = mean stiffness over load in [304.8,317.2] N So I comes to 1.75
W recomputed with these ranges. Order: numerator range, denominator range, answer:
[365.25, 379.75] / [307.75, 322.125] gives 1.36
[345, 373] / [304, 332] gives 1.37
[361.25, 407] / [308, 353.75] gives 1.09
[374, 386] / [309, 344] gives 1.14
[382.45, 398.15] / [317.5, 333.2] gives 1.06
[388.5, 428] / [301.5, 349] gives 1.16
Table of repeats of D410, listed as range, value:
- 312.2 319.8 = 2.11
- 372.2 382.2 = 2.62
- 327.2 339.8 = 2.37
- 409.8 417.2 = 2.68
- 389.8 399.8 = 2.41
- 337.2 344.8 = 2.56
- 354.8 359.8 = 2.8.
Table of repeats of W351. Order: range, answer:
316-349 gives 2.42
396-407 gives 2.44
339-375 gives 2.75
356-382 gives 2.72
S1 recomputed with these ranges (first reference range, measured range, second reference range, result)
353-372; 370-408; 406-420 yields 2.7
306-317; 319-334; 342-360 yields -1.1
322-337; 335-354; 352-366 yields -0.6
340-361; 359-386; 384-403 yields -1.0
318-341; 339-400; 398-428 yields -4.6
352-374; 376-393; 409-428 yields 1.3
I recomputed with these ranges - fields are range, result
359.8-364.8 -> 2.79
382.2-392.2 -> 2.48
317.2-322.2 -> 2.25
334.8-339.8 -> 2.4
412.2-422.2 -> 2.63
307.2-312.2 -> 1.62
